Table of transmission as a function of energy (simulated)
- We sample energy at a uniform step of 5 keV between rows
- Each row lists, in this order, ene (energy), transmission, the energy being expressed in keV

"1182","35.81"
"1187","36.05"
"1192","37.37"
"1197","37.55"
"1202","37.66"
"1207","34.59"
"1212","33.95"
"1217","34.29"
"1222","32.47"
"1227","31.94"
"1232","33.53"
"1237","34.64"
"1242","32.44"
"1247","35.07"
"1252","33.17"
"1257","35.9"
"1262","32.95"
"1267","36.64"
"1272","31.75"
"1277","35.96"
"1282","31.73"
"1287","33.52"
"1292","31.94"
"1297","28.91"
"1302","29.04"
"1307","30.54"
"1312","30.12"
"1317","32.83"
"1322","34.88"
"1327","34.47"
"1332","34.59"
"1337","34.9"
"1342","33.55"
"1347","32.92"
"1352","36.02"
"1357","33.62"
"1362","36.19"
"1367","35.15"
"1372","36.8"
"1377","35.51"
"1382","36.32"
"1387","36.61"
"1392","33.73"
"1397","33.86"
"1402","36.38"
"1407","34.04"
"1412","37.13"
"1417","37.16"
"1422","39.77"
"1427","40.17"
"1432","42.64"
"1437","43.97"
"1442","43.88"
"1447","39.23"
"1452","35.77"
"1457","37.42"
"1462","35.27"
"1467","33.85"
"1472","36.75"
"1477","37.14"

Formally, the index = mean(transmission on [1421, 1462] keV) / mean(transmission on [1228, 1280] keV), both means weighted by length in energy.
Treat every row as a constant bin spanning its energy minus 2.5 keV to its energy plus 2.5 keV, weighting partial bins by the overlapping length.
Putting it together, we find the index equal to 1.17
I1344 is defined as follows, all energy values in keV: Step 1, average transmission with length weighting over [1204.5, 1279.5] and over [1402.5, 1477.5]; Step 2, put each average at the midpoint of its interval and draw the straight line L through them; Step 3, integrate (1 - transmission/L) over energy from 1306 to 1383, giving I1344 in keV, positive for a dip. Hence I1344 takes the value 4.0 keV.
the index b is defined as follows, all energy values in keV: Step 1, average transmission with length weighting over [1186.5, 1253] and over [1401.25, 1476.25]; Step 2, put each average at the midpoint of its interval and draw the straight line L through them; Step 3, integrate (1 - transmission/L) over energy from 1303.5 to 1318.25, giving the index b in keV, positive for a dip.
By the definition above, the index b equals 2.14 keV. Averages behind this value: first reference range 34.6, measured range 30.9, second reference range 38.2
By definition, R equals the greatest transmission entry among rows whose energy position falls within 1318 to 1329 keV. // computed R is 34.88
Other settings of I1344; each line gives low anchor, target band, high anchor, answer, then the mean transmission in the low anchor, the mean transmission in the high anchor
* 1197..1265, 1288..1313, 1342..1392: 3.2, 34.2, 35.3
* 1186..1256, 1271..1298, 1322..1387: 1.8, 34.6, 35.1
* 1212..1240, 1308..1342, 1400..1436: 2.4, 33.4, 38.5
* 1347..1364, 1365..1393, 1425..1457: 0.5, 34.9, 40.7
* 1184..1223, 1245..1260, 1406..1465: 0.7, 35.6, 39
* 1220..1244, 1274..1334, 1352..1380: 3.5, 33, 35.5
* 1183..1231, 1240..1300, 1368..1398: 3.3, 35.1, 35.5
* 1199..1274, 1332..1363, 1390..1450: 2.0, 34.1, 38.5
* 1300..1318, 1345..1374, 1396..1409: -2.0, 30.5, 34.9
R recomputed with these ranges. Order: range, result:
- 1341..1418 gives 37.16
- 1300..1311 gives 30.54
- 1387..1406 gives 36.61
